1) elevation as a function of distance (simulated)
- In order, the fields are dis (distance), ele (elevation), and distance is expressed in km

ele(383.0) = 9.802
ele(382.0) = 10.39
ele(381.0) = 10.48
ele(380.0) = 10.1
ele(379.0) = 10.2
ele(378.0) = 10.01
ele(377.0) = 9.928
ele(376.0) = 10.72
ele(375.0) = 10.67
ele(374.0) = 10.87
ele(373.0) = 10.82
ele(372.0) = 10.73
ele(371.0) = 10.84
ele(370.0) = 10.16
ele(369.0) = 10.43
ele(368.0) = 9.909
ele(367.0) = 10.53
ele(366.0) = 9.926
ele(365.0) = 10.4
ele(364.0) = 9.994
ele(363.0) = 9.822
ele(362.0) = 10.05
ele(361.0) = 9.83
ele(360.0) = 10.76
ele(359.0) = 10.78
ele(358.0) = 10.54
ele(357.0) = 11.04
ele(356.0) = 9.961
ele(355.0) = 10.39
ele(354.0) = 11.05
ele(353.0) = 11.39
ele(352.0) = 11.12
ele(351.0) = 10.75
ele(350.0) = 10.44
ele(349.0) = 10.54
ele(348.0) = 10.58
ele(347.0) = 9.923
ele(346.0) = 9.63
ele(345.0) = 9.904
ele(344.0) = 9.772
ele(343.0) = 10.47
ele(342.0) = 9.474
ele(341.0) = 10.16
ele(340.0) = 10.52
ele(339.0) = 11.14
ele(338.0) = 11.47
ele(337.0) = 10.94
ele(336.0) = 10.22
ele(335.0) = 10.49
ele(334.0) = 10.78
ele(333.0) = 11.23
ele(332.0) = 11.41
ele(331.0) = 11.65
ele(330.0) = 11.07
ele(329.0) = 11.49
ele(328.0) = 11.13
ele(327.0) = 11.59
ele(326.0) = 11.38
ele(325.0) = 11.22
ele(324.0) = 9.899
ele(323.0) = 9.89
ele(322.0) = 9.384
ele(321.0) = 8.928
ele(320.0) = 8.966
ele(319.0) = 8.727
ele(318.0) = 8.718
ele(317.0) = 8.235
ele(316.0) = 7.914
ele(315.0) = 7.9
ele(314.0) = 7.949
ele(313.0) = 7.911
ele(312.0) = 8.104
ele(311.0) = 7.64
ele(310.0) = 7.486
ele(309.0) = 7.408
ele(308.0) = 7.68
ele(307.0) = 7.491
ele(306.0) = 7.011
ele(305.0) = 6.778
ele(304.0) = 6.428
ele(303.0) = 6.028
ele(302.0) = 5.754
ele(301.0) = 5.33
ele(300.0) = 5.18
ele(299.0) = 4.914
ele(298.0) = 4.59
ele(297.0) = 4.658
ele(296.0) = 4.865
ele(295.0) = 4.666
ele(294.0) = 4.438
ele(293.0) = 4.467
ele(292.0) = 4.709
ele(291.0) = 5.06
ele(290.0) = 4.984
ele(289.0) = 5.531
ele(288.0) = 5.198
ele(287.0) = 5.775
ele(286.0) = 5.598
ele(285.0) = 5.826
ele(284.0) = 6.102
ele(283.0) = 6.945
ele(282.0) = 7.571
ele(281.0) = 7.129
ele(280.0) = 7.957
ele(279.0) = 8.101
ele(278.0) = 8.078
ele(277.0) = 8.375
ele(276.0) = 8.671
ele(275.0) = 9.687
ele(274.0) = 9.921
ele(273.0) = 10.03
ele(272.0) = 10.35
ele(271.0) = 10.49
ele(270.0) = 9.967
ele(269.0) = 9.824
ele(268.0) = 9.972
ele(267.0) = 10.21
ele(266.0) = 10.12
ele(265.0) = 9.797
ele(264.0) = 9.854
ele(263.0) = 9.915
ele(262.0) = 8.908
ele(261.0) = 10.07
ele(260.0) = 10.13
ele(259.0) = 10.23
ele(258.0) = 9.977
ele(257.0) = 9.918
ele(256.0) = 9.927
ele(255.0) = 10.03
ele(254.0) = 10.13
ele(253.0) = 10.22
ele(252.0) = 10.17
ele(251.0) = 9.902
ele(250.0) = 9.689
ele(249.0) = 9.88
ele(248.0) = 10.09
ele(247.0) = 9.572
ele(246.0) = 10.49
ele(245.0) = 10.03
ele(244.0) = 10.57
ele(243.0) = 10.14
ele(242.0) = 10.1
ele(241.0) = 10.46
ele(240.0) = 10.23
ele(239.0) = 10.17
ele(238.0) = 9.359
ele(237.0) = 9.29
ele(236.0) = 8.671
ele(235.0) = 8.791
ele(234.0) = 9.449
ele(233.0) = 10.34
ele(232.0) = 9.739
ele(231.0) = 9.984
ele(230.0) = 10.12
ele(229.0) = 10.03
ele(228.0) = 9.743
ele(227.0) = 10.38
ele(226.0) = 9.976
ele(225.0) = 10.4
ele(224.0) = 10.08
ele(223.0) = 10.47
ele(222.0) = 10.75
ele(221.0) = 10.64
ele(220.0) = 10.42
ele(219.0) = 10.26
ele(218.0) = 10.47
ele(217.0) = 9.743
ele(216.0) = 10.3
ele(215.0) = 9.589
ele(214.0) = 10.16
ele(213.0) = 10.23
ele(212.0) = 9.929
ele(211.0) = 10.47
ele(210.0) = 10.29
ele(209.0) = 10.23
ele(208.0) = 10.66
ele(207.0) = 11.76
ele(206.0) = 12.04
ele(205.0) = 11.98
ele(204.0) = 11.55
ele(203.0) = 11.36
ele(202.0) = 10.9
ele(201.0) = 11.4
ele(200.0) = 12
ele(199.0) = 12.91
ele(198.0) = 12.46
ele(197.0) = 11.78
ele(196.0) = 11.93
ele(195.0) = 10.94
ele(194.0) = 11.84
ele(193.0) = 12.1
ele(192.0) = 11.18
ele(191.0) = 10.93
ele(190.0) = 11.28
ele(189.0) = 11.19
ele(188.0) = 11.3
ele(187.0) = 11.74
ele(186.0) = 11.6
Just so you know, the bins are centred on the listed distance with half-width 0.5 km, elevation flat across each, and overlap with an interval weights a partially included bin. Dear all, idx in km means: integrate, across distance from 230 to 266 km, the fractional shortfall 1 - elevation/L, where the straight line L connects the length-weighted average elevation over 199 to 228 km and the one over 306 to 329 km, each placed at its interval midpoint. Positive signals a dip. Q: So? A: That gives 0.68 km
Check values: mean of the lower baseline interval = 10.7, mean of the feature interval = 9.9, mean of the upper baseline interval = 8.9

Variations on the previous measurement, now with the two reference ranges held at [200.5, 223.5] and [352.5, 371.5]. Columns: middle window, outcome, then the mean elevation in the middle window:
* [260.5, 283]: 2.8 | 9.27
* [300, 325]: 6.4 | 7.83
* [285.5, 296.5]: 5.8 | 5.03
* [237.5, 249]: 0.6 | 10.1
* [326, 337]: -0.7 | 11.1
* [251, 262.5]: 0.7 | 9.97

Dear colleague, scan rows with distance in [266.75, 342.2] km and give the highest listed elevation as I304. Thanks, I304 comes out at 11.65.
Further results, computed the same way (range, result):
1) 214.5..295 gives 10.75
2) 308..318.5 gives 8.718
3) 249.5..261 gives 10.23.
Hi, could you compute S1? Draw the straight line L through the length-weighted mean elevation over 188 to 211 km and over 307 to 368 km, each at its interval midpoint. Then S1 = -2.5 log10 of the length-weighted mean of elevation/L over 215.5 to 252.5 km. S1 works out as 0.11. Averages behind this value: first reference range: 11.5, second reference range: 9.97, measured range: 10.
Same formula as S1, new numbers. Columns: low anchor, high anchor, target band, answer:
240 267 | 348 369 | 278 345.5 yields 0.266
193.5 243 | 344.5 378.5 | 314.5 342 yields 0.024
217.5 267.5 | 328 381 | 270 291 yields 0.315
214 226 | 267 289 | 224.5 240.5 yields 0.002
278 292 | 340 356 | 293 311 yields 0.247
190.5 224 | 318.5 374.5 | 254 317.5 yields 0.364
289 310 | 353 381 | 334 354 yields -0.194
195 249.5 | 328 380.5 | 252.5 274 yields 0.051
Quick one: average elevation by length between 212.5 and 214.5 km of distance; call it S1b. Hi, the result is 10.2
